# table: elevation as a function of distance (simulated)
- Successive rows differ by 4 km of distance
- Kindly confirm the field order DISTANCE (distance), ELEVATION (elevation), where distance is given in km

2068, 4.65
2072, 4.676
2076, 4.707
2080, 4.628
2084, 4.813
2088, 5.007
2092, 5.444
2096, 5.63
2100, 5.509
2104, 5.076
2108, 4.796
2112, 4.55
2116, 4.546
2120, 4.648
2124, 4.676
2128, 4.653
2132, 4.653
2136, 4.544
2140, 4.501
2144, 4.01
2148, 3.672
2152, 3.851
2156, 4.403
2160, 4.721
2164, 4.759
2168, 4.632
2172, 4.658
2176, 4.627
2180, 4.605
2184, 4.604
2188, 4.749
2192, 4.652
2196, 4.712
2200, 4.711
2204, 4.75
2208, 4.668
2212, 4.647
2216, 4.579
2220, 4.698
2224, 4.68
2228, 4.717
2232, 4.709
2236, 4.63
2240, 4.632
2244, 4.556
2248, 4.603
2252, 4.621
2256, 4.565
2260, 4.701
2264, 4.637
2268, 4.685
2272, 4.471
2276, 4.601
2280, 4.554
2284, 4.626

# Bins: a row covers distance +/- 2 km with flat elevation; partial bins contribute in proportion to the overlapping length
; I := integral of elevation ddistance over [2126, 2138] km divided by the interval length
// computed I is 4.62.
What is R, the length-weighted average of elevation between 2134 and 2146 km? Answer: 4.35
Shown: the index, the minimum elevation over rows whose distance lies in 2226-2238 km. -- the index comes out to 4.63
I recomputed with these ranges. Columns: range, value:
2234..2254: 4.61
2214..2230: 4.67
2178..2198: 4.66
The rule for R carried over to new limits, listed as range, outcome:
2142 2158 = 3.98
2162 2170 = 4.7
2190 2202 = 4.69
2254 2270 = 4.65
